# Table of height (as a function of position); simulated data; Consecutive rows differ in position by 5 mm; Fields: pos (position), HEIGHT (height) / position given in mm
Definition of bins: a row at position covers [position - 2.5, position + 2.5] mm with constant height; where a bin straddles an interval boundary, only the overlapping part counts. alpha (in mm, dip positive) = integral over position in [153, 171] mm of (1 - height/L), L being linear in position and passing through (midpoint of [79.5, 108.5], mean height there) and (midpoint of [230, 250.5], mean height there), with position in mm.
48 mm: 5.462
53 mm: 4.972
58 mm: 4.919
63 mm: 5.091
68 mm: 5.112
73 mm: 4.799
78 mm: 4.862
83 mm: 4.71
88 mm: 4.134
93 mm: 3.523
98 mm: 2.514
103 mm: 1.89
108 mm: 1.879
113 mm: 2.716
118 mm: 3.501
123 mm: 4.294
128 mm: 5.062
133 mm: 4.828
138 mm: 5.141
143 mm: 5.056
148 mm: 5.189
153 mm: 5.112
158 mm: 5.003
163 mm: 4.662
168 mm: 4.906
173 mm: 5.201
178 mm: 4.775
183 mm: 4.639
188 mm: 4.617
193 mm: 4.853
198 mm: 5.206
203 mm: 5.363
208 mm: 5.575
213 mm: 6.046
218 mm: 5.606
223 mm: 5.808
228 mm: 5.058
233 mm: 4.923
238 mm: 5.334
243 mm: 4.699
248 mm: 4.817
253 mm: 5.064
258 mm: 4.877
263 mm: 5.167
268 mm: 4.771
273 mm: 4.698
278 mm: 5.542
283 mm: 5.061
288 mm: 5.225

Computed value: -3.9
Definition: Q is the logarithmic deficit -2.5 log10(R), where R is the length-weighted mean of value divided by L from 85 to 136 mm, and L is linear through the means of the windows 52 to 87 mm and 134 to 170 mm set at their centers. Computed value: 0.387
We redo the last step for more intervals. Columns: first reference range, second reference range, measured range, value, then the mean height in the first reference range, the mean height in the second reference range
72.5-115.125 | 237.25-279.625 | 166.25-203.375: -0.16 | 3.39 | 4.97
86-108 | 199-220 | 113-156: -0.22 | 2.86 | 5.62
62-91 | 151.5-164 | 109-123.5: 0.44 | 4.75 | 4.94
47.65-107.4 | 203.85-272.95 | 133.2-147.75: -0.11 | 4.21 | 5.2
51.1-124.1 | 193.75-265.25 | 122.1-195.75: -0.08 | 3.91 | 5.24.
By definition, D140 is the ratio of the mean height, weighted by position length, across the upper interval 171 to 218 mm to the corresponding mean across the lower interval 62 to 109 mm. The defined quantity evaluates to 1.33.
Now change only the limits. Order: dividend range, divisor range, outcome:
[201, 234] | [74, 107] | 1.54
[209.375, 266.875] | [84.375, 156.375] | 1.32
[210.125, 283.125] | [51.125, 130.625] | 1.30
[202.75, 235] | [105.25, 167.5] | 1.26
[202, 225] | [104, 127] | 1.81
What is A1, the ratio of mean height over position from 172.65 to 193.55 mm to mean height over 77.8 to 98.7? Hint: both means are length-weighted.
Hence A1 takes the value 1.20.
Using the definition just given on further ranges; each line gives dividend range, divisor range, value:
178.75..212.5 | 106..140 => 1.29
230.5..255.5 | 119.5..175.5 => 1.01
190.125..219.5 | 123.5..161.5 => 1.08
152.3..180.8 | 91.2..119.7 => 1.88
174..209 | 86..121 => 1.73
